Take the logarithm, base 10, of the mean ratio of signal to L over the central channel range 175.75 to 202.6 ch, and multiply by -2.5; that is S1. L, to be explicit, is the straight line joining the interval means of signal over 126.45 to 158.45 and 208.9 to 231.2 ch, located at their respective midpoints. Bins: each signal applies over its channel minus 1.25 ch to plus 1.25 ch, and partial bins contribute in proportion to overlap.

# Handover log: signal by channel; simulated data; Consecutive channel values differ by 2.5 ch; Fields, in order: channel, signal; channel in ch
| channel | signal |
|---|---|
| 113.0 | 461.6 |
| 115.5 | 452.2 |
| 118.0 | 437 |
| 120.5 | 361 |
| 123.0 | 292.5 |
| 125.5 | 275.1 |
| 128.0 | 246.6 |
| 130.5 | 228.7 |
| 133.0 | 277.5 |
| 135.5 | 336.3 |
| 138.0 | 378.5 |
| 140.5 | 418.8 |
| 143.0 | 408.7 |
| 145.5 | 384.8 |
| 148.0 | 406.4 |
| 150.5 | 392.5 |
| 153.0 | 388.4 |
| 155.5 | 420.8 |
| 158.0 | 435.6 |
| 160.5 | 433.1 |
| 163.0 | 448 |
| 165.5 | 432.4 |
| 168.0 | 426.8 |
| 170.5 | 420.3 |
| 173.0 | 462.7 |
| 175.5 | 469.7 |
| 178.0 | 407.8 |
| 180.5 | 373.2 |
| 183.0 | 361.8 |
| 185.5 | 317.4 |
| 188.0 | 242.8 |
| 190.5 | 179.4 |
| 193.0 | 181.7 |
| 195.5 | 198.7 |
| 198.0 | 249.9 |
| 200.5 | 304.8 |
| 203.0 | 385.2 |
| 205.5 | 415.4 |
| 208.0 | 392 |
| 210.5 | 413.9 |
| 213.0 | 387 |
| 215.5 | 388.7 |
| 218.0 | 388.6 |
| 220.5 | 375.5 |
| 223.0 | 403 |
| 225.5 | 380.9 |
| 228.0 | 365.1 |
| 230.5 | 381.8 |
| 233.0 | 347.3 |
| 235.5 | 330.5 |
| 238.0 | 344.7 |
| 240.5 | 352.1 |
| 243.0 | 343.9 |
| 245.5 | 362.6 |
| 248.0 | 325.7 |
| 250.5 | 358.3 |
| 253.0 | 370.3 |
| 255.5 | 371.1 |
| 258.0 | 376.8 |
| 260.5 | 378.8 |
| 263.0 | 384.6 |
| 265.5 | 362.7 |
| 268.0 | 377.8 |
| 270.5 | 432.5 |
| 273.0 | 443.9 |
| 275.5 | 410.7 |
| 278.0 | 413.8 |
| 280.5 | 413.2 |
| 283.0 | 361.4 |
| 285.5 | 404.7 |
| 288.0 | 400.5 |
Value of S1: 0.28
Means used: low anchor 361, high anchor 387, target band 292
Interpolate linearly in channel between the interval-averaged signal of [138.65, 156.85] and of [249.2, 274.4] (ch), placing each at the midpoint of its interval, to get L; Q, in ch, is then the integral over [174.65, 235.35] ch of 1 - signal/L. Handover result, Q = 7.5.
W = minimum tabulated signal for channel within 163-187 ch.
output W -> 317.4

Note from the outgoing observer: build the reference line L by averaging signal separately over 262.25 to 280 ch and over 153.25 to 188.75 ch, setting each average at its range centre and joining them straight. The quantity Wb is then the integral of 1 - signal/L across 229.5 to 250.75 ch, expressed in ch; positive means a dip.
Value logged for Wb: 2.9 ch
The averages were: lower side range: 406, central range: 349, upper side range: 405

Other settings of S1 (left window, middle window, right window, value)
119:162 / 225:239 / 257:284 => 0.082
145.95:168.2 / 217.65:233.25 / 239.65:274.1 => 0.027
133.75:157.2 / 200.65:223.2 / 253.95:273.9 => 0.002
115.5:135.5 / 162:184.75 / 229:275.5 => -0.245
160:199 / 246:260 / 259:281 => 0.087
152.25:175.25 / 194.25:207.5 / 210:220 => 0.264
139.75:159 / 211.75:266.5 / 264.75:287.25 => 0.104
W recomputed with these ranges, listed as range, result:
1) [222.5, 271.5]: 325.7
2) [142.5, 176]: 384.8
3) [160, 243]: 179.4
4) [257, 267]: 362.7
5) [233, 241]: 330.5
